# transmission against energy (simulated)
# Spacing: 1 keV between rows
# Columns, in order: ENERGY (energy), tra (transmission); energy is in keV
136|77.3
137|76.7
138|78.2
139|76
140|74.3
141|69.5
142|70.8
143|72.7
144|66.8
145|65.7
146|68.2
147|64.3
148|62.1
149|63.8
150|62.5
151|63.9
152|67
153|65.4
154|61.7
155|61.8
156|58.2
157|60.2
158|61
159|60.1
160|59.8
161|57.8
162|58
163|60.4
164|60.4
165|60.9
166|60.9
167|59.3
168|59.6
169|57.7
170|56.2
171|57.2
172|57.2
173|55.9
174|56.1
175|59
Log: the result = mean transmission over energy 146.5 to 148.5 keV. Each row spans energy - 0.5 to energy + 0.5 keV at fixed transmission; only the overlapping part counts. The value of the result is 63.2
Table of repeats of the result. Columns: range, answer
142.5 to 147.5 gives 67.5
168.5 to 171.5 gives 57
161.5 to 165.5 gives 59.9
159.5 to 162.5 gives 58.5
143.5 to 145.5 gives 66.2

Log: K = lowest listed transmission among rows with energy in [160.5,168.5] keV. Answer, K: 57.8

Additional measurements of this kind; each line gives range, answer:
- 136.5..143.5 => 69.5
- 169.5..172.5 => 56.2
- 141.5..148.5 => 62.1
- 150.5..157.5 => 58.2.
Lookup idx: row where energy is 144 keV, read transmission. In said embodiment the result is 66.8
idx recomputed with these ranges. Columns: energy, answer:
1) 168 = 59.6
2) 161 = 57.8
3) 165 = 60.9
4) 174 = 56.1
